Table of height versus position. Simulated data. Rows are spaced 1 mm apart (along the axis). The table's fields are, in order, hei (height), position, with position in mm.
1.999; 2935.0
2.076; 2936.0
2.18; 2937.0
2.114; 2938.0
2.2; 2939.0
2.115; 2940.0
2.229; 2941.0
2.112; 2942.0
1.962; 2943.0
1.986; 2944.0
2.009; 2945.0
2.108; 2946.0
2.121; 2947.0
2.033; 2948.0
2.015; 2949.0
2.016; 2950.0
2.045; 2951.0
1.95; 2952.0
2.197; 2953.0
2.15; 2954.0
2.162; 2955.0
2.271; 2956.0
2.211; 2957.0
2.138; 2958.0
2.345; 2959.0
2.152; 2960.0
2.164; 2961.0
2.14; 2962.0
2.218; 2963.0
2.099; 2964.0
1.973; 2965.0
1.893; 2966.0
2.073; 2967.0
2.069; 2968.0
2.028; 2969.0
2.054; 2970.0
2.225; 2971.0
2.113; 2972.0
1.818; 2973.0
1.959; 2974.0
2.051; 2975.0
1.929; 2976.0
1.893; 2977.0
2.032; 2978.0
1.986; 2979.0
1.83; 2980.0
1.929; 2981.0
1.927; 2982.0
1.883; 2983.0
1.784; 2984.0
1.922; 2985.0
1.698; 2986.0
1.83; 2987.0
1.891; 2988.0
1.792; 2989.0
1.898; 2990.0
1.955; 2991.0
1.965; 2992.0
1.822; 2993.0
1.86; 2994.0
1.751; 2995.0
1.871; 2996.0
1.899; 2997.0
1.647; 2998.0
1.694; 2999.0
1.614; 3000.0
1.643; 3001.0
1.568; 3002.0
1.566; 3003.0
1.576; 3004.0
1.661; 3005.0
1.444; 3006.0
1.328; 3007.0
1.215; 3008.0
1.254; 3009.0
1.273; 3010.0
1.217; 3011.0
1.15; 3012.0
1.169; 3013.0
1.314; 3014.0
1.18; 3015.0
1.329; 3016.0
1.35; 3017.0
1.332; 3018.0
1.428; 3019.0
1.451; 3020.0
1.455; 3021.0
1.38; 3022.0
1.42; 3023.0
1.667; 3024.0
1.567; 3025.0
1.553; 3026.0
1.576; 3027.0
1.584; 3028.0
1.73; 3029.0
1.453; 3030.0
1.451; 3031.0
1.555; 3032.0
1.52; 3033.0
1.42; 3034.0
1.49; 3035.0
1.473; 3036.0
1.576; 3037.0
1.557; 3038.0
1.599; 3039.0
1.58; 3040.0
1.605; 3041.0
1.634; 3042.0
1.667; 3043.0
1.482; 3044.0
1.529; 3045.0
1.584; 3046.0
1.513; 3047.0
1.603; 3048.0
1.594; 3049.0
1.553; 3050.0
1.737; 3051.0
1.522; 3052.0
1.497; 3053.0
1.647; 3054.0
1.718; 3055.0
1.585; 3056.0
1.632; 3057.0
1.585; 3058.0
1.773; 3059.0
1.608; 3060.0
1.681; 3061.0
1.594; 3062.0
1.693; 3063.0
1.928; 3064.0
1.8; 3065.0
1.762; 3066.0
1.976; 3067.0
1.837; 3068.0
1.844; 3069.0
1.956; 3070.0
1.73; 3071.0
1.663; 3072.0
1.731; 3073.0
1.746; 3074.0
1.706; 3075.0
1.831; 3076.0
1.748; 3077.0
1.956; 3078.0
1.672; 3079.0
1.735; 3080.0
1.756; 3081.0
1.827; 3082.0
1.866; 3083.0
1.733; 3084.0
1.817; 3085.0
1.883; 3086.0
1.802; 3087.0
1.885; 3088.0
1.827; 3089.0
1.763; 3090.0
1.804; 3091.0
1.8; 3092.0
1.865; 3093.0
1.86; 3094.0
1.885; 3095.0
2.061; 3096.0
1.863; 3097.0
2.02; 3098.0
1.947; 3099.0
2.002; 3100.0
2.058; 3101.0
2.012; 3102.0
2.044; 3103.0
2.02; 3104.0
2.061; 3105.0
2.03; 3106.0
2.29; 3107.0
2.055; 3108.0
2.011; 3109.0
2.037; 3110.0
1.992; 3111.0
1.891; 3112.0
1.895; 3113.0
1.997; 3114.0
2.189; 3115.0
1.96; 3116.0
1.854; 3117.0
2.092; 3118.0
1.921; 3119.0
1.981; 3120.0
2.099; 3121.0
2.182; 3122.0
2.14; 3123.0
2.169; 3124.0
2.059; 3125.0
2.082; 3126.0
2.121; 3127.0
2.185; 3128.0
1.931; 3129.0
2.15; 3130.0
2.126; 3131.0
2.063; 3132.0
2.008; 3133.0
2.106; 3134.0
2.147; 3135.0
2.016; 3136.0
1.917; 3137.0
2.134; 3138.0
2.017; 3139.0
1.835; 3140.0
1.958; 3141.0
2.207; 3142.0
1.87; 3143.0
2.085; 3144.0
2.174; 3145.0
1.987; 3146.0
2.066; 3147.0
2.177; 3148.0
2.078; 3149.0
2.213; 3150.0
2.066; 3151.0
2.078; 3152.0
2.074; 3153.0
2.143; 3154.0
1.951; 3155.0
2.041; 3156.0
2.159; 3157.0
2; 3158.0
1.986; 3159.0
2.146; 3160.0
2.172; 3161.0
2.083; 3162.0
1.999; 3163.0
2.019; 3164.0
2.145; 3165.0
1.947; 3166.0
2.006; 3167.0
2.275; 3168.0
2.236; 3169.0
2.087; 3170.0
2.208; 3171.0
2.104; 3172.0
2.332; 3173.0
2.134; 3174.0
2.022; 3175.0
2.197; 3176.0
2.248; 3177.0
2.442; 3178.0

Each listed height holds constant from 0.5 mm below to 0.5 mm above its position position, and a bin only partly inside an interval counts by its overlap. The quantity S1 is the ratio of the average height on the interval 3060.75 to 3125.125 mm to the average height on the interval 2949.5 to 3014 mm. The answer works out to 1.03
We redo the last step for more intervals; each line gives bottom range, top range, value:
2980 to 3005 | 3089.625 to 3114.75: 1.10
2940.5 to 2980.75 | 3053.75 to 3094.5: 0.86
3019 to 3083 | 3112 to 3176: 1.26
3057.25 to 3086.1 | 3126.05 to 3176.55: 1.18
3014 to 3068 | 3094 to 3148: 1.30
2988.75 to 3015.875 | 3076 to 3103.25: 1.20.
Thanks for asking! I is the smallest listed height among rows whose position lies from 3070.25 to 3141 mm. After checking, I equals 1.663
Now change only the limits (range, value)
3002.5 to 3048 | 1.15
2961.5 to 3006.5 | 1.444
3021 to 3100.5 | 1.38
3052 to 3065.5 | 1.497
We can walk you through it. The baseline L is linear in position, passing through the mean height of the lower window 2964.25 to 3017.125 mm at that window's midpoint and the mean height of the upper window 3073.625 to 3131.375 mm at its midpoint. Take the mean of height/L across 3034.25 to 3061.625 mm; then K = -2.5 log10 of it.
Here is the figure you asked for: 0.16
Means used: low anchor 1.74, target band 1.59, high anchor 1.95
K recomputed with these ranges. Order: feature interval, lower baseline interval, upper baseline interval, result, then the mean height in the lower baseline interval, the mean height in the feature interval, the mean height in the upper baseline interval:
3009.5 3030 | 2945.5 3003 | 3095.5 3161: 0.38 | 1.97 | 1.41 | 2.05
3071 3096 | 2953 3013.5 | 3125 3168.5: 0.10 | 1.85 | 1.8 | 2.07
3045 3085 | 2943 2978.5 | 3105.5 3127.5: 0.20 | 2.07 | 1.71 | 2.05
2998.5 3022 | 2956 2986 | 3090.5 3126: 0.40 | 2.03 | 1.4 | 2.01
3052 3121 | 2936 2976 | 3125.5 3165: 0.12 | 2.09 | 1.86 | 2.07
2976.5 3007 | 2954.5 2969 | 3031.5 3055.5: 0.08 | 2.13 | 1.79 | 1.57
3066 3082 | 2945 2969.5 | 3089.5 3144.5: 0.14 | 2.11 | 1.79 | 2.02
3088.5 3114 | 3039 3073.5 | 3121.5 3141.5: -0.03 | 1.67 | 1.96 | 2.07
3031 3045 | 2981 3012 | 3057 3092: 0.12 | 1.68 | 1.55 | 1.78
